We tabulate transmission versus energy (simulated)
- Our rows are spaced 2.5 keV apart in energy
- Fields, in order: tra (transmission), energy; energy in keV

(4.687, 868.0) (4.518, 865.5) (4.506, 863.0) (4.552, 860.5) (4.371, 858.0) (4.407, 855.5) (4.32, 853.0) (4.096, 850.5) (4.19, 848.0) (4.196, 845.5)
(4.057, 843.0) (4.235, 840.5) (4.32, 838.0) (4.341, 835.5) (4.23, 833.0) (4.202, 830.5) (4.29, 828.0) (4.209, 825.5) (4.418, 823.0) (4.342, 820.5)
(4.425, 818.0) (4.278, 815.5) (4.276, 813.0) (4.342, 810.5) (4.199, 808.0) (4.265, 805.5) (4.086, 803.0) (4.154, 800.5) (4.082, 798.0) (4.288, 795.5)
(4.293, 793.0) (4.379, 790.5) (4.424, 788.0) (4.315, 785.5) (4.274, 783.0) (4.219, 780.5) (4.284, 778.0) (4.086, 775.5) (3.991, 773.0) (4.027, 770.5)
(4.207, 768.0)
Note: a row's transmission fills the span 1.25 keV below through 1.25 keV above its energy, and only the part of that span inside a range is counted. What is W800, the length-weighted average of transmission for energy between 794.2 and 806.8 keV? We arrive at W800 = 4.18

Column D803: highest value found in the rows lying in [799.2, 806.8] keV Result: 4.265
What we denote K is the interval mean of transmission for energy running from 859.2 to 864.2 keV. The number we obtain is 4.53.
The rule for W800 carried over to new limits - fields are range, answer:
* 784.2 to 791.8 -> 4.37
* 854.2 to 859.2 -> 4.39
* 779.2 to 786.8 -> 4.27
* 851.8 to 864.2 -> 4.43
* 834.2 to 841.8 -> 4.3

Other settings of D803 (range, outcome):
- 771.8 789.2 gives 4.424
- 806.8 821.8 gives 4.425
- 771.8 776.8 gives 4.086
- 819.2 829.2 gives 4.418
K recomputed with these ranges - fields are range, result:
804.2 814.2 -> 4.27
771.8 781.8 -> 4.15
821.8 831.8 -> 4.28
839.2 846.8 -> 4.16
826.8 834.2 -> 4.24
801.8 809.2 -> 4.18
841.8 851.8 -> 4.14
